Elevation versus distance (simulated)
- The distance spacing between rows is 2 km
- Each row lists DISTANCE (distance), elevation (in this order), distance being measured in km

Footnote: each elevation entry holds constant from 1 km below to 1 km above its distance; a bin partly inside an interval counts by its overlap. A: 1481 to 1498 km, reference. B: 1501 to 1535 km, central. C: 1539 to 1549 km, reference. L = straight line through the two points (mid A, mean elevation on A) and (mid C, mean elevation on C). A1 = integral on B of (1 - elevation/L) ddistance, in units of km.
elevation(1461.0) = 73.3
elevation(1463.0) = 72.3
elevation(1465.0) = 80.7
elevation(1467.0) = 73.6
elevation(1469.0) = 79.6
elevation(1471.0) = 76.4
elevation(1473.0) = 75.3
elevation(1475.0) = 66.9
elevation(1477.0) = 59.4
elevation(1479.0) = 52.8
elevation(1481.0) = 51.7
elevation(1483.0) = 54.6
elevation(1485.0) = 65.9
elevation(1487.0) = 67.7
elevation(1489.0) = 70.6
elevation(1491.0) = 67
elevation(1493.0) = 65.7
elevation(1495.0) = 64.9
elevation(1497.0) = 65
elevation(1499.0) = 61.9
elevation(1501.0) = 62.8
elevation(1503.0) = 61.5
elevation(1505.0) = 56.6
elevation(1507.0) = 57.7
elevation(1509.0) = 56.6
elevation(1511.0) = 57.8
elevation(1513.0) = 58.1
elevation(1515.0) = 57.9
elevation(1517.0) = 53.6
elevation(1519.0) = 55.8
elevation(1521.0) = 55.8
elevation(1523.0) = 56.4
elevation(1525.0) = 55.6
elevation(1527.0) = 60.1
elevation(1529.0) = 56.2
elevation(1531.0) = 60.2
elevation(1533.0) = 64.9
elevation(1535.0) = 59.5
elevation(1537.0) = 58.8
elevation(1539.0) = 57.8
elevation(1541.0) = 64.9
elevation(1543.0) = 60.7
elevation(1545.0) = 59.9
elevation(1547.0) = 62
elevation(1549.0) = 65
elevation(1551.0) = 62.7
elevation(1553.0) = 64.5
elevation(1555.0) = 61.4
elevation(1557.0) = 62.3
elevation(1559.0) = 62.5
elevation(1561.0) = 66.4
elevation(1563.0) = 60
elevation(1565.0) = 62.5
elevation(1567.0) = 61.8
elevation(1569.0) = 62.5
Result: 2.7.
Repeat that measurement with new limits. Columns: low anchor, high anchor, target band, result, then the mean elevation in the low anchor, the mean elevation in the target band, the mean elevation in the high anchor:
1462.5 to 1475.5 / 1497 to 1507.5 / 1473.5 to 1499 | 1.7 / 75.4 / 62.9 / 60.7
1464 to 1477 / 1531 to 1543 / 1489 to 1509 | 1.7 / 74.2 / 62.7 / 61.1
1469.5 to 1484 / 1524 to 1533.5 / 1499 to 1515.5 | 0.5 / 63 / 58.8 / 59.1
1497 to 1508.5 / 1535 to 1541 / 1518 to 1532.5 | 0.6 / 60.4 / 57.4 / 59.6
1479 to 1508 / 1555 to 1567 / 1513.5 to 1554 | 1.8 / 62.1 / 59.6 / 62.5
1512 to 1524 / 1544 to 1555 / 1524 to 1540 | 0.0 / 56.3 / 59.1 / 62.7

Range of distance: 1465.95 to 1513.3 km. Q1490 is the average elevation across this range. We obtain 63.9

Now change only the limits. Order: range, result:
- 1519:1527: 56.4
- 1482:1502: 64.6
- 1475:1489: 60.1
